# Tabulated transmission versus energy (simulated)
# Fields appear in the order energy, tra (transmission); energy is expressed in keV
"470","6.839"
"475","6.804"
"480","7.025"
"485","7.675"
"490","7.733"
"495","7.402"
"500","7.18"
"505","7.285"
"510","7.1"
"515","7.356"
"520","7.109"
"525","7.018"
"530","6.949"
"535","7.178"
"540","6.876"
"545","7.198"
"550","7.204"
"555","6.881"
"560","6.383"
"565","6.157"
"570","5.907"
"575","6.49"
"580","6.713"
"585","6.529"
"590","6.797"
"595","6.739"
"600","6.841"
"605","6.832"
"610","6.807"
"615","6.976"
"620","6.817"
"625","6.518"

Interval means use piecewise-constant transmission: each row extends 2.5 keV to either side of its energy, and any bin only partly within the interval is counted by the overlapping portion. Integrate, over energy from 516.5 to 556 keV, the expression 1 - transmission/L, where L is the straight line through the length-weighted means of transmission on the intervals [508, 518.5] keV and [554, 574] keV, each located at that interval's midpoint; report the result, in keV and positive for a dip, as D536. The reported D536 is -1.5 keV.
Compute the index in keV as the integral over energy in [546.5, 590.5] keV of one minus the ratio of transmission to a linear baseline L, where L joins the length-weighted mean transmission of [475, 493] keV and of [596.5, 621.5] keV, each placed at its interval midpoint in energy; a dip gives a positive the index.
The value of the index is 2.9 keV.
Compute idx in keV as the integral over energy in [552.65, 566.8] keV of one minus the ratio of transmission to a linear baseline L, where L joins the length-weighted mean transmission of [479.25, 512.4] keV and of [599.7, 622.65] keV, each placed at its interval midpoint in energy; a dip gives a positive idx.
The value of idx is 1.19 keV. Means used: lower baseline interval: 7.36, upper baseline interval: 6.85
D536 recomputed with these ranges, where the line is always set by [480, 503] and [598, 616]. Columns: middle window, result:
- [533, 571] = 2.07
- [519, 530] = 0.37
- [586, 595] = 0.26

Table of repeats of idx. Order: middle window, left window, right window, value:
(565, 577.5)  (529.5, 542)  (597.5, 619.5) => 1.3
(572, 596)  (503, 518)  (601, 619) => 1.1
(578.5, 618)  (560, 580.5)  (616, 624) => -1.3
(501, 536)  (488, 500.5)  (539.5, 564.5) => 0.3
